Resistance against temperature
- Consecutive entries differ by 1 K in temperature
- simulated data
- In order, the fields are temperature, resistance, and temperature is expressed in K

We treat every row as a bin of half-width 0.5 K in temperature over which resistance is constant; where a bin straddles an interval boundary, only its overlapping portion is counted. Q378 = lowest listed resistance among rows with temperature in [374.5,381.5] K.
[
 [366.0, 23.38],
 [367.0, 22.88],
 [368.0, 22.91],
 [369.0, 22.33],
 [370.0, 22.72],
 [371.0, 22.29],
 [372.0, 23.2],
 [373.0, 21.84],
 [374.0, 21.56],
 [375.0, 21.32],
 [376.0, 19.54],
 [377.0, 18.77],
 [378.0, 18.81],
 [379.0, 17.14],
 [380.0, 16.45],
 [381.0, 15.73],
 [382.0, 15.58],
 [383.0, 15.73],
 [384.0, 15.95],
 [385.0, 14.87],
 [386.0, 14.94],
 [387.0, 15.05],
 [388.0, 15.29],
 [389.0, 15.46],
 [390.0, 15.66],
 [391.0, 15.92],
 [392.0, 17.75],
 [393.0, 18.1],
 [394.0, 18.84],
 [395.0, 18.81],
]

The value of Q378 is 15.73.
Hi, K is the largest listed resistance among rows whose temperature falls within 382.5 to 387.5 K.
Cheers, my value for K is 15.95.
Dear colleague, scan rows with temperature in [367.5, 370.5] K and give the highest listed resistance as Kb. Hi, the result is 22.91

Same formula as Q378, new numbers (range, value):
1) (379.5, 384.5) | 15.58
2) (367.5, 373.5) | 21.84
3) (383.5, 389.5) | 14.87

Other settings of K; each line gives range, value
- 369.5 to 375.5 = 23.2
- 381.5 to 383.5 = 15.73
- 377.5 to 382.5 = 18.81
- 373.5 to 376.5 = 21.56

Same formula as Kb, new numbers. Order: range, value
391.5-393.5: 18.1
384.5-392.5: 17.75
